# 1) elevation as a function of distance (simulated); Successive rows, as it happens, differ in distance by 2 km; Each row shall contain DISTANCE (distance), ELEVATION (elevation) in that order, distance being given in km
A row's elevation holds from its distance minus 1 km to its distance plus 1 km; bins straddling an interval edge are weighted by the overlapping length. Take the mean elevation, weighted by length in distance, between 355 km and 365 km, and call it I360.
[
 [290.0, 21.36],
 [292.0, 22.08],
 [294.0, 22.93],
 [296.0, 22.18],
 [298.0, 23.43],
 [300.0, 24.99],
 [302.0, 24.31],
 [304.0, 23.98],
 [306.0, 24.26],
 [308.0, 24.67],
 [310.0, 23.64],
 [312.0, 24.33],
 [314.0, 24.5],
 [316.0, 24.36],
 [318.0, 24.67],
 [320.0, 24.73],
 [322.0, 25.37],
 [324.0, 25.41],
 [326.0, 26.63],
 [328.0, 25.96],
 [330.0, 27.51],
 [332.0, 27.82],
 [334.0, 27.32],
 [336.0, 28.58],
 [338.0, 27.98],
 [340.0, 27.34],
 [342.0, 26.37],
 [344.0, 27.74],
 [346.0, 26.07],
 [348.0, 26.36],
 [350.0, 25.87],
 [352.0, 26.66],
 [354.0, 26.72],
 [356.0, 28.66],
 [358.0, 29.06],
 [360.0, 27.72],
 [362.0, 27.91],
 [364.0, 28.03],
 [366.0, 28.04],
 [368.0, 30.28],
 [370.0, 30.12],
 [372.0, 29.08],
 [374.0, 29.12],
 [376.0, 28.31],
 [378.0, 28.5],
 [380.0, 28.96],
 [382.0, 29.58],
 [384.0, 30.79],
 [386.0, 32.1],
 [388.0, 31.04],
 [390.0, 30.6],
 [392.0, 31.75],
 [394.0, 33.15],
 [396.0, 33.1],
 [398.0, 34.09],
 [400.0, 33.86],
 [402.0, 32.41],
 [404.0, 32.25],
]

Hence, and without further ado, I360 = 28.3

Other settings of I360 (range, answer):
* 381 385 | 30.2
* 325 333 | 27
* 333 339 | 28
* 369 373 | 29.6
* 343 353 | 26.5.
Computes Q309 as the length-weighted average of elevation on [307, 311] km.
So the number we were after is 24.2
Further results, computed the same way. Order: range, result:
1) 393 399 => 33.4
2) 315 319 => 24.5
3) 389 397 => 32.1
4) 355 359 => 28.9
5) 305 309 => 24.5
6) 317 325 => 25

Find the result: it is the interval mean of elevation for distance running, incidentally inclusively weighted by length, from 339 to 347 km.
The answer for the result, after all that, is 26.9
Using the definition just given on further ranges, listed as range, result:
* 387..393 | 31.1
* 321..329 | 25.8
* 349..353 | 26.3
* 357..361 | 28.4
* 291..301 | 23.1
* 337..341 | 27.7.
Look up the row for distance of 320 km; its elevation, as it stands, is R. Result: 24.73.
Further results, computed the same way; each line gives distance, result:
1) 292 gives 22.08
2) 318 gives 24.67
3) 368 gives 30.28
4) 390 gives 30.6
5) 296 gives 22.18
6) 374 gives 29.12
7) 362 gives 27.91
